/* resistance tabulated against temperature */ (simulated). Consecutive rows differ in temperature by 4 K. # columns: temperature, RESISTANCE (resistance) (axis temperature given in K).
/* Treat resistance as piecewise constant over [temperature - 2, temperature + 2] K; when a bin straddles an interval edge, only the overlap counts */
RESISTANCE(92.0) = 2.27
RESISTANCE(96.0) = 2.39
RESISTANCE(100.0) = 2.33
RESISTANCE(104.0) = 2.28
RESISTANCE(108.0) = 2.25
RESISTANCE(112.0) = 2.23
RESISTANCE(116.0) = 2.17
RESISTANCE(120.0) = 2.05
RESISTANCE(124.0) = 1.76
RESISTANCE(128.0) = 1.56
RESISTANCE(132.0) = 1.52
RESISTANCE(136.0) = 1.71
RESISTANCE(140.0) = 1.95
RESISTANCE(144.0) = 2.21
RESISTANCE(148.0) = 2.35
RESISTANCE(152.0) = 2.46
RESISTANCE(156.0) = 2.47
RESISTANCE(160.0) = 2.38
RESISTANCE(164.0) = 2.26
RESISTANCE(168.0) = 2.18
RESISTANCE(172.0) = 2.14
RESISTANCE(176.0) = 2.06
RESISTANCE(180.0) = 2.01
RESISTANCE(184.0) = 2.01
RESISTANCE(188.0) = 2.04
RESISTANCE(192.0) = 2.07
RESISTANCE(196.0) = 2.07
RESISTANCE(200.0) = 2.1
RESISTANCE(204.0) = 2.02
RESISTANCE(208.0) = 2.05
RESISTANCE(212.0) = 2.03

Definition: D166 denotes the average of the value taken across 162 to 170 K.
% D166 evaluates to 2.22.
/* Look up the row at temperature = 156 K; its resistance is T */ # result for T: 2.47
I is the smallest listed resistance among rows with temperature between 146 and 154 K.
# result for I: 2.35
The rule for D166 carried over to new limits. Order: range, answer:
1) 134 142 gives 1.83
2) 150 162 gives 2.44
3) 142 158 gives 2.37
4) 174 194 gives 2.04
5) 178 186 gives 2.01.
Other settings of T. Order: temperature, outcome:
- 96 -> 2.39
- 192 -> 2.07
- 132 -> 1.52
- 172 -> 2.14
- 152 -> 2.46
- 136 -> 1.71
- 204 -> 2.02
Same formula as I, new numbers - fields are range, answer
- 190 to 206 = 2.02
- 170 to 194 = 2.01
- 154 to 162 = 2.38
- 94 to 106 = 2.28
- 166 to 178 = 2.06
